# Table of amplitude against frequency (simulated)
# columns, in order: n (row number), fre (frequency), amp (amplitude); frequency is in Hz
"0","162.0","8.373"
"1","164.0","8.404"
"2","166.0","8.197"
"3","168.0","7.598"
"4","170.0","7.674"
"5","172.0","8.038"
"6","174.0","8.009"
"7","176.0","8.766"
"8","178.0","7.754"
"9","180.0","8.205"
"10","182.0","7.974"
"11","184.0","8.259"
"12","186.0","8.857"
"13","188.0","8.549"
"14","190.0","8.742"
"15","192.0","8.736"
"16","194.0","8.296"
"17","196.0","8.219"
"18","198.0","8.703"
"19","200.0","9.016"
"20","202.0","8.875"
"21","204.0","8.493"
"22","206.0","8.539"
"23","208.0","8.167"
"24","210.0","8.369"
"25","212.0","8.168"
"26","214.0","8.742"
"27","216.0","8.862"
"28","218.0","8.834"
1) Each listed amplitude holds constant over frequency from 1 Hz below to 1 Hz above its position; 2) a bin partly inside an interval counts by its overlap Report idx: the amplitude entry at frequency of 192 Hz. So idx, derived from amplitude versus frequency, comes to 8.736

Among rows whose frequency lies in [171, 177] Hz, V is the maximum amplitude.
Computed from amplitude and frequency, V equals 8.766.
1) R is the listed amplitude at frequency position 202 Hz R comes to 8.875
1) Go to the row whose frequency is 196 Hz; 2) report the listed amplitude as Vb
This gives 8.219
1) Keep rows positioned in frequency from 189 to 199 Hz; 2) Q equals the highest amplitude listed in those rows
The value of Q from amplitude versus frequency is 8.742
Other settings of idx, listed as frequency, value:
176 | 8.766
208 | 8.167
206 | 8.539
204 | 8.493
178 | 7.754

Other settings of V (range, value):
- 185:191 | 8.857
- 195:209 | 9.016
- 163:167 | 8.404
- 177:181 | 8.205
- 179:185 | 8.259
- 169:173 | 8.038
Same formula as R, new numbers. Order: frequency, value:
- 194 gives 8.296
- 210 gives 8.369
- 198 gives 8.703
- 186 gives 8.857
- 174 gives 8.009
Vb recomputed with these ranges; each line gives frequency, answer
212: 8.168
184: 8.259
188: 8.549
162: 8.373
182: 7.974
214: 8.742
